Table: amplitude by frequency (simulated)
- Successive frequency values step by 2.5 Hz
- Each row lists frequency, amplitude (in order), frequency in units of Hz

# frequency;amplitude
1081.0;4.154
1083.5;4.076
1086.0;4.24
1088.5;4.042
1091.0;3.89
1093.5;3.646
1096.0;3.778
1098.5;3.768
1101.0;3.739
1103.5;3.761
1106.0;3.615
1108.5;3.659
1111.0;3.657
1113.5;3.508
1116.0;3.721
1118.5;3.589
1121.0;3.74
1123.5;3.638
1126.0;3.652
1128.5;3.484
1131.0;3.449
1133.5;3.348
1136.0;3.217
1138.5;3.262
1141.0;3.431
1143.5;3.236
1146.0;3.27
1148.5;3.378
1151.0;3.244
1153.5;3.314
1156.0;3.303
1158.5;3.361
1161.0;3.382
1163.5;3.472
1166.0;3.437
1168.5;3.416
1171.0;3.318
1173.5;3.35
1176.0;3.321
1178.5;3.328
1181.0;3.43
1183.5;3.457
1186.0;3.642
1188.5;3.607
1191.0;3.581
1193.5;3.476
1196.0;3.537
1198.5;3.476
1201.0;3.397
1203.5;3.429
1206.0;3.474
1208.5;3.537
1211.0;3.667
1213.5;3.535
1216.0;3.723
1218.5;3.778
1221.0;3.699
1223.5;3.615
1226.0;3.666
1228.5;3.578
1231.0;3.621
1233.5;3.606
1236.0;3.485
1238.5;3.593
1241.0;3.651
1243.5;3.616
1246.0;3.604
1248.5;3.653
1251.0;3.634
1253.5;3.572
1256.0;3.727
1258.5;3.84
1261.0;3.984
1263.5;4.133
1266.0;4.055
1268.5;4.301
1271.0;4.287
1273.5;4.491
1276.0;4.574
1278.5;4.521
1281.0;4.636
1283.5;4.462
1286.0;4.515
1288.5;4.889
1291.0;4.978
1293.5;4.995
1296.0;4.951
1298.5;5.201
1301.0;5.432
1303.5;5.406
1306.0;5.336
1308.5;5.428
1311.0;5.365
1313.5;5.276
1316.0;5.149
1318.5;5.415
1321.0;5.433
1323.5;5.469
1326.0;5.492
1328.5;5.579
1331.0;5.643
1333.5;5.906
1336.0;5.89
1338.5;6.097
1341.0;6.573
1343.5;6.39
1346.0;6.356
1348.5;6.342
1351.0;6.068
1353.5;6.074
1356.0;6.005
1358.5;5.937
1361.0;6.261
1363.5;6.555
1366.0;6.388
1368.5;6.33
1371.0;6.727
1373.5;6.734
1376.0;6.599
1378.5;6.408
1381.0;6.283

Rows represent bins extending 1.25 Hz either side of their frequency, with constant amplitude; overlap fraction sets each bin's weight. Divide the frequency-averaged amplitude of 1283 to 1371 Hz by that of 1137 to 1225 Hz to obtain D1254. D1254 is 1.6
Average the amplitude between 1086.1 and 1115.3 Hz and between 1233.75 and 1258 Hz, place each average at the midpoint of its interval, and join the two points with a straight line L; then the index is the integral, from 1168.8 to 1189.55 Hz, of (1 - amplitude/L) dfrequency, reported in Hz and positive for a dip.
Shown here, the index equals 1.4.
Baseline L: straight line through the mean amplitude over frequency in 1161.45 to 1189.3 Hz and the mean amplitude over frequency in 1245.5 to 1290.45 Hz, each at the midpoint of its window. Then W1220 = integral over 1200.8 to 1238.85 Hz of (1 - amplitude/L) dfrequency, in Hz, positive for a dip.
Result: 2.0 Hz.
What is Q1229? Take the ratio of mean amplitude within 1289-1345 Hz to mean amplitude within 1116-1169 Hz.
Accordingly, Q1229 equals 1.6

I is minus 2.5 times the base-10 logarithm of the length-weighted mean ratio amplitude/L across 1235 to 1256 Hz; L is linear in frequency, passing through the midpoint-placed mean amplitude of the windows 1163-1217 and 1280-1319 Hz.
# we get 0.19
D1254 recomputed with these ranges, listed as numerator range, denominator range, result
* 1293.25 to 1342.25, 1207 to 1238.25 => 1.52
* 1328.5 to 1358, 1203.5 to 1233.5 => 1.68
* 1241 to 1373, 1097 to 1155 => 1.47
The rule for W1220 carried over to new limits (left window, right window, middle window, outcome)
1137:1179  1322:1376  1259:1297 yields 4.5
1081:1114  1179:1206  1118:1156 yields 2.8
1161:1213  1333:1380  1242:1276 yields 5.4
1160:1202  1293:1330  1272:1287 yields 1.1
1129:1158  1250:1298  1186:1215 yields 1.9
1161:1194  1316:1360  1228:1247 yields 3.3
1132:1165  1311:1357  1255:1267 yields 2.2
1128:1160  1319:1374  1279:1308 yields 2.1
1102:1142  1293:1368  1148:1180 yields 5.1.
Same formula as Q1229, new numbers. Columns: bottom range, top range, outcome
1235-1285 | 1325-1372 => 1.54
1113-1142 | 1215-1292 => 1.14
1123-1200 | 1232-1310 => 1.27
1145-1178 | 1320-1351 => 1.77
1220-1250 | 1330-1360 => 1.69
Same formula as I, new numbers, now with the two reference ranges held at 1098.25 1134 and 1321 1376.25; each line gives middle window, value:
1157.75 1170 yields 0.209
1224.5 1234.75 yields 0.318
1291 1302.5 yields 0.089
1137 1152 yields 0.188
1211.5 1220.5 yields 0.266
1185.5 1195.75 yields 0.234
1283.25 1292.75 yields 0.154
